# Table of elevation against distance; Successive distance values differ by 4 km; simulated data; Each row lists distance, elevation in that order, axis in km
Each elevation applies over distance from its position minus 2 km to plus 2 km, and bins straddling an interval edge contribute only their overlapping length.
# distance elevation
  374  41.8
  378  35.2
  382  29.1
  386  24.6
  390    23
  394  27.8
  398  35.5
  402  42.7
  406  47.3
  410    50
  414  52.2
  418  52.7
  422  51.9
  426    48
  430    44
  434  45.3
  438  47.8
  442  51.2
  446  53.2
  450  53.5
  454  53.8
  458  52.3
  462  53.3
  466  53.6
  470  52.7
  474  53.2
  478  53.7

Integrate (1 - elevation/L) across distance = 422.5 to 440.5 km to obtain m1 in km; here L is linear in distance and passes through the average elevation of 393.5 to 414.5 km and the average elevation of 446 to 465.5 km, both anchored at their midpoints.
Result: 0.6 km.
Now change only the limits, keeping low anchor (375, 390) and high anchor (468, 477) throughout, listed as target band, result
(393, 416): -5.0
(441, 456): -2.0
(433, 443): -0.9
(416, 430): -3.4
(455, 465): -0.6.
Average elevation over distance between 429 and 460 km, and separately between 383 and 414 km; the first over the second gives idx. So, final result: 1.4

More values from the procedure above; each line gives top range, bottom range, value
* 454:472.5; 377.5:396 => 1.94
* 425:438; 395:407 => 1.14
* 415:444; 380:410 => 1.44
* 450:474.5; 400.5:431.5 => 1.09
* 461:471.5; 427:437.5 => 1.17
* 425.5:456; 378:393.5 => 1.84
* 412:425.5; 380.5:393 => 2.02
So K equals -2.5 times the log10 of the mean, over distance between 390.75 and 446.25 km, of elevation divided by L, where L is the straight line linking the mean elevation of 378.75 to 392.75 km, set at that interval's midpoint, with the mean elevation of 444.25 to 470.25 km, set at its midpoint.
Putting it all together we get -0.18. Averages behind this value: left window 26.5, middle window 45.7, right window 53.2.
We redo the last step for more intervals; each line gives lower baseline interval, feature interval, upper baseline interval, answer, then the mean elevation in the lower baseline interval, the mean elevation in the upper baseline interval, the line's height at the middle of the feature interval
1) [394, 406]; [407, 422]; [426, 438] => -0.22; 38.6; 45.7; 41.8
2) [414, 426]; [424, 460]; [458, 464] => 0.05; 51.6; 53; 52.3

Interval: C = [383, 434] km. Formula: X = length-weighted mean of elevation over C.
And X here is 41.5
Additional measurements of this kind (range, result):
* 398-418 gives 47.3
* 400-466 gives 50.1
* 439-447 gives 51.5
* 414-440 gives 48.6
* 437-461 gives 52.2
